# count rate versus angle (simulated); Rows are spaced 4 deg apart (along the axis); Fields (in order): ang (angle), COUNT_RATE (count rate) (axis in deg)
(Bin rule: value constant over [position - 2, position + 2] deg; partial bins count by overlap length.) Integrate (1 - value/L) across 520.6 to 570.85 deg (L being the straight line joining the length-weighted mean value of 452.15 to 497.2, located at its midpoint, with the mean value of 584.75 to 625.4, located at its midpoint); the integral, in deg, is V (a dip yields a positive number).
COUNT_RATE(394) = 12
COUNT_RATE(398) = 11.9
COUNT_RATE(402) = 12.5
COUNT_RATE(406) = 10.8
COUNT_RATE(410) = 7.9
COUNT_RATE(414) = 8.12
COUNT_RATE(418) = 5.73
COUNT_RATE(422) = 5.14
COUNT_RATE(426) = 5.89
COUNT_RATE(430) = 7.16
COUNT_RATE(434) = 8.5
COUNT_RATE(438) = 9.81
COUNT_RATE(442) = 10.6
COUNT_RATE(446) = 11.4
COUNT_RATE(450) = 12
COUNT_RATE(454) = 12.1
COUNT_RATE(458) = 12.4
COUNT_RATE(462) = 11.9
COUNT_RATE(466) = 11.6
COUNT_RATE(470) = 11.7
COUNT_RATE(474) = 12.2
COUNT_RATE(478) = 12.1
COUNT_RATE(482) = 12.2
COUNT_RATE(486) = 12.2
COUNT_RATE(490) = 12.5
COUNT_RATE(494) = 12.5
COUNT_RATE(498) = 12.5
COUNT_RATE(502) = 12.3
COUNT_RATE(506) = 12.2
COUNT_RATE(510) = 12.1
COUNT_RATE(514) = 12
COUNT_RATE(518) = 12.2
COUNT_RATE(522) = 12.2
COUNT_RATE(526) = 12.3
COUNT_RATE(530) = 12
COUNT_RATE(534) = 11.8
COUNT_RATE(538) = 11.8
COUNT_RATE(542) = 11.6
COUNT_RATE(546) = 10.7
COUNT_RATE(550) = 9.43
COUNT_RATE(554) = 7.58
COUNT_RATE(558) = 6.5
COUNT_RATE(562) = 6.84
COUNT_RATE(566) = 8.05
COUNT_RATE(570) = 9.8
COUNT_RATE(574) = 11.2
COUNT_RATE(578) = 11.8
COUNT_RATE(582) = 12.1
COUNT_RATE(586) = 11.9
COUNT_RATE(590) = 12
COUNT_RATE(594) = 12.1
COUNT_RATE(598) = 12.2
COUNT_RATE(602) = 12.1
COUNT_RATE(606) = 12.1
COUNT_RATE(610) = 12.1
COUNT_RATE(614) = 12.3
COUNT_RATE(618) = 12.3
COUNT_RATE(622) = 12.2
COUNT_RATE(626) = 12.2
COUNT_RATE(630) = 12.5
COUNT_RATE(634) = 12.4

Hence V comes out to 8.7 deg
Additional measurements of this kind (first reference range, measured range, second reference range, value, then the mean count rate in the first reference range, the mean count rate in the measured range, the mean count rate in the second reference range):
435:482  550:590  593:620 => 7.9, 11.6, 9.65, 12.2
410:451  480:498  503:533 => -2.5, 8.32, 12.4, 12.1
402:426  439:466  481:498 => -4.0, 7.81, 11.7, 12.4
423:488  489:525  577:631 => -3.3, 10.8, 12.3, 12.1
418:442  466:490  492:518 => -3.6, 7.44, 12.1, 12.3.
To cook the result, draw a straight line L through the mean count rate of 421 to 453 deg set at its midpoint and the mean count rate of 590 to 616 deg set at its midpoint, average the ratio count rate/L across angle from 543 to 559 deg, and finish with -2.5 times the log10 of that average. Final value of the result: 0.248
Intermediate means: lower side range 9.03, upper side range 12.1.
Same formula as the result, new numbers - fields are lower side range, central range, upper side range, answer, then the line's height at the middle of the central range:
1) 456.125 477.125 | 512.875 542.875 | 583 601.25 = 0.00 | 12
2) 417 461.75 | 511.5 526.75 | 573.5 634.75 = -0.14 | 10.7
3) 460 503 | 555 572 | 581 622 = 0.48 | 12.1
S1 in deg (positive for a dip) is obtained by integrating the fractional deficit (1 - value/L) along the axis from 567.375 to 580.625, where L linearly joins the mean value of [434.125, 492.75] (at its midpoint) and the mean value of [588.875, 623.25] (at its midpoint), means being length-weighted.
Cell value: 1.32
